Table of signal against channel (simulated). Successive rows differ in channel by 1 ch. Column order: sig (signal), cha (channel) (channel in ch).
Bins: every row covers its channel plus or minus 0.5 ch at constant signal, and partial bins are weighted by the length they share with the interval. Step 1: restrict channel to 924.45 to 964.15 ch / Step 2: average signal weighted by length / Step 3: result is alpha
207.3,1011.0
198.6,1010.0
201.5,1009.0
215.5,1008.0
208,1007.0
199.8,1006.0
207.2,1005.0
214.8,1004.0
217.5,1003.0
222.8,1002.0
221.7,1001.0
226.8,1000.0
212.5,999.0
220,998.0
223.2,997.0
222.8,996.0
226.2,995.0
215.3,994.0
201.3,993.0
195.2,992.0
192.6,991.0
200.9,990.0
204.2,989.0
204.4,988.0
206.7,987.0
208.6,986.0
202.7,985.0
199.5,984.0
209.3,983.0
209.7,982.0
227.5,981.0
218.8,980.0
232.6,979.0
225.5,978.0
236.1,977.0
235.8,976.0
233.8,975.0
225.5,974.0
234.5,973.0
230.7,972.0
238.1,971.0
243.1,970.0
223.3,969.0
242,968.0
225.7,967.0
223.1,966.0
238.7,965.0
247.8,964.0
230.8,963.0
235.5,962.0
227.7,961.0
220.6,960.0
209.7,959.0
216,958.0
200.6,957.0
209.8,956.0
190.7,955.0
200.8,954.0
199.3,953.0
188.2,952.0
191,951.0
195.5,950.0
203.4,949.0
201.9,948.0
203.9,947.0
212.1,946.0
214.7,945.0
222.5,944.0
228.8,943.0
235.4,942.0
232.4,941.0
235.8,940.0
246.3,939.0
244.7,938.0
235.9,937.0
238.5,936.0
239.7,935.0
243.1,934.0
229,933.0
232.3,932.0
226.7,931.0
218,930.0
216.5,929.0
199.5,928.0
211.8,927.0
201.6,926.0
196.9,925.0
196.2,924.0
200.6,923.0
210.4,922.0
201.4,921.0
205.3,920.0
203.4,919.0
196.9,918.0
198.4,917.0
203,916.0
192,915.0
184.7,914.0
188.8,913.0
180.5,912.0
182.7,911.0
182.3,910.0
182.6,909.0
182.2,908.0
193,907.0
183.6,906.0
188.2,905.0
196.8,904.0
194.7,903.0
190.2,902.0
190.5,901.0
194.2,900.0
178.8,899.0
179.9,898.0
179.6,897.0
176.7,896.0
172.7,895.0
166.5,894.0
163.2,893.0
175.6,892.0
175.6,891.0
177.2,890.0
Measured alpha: 218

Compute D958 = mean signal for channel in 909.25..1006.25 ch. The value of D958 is 215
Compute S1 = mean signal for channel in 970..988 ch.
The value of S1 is 222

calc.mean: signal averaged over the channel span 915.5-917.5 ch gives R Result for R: 201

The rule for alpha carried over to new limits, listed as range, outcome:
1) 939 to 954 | 213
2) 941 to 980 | 221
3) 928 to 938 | 230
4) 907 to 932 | 199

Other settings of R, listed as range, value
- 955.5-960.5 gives 211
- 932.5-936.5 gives 238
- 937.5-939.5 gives 246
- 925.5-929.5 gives 207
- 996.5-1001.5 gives 221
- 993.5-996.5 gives 221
